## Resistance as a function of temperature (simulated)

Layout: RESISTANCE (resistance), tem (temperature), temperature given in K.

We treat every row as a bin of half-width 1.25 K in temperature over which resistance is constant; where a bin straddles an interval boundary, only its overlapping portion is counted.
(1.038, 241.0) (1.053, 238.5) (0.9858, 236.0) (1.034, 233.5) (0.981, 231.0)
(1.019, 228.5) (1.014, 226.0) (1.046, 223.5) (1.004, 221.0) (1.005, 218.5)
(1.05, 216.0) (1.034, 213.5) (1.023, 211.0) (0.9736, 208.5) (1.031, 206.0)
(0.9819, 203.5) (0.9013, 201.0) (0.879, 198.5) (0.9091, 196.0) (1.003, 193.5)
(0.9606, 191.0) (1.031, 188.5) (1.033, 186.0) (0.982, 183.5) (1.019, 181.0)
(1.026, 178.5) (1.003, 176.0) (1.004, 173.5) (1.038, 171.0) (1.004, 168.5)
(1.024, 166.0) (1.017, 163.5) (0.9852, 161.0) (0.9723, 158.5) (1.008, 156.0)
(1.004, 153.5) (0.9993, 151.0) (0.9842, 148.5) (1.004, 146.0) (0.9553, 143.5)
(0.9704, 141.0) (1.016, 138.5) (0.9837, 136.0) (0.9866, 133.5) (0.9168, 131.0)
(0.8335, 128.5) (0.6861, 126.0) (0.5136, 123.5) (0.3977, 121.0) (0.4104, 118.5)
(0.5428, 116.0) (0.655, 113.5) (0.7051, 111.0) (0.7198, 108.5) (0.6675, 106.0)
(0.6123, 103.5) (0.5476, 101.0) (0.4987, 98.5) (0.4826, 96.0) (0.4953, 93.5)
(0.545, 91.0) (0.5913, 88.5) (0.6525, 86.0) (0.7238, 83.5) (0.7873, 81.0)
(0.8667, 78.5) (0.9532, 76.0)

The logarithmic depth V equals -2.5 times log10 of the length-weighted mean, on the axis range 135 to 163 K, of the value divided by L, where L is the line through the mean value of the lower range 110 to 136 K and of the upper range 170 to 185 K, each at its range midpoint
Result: -0.18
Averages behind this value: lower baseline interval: 0.68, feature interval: 0.99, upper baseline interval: 1.01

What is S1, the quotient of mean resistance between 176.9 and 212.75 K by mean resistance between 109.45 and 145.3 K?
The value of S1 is 1.3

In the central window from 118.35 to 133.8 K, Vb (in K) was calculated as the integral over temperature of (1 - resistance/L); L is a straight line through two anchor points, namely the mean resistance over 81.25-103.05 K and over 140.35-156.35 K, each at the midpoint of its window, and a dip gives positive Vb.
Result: 2.92 K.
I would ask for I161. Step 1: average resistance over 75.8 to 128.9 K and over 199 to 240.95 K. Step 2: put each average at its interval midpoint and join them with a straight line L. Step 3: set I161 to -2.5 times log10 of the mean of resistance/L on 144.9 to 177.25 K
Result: -0.229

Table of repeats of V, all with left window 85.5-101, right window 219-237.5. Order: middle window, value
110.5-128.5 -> 0.11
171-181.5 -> -0.22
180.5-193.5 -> -0.16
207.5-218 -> -0.07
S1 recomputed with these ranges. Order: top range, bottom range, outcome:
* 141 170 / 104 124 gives 1.72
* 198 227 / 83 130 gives 1.68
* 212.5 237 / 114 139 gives 1.42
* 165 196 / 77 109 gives 1.60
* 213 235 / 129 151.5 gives 1.05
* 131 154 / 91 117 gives 1.67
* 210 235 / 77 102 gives 1.64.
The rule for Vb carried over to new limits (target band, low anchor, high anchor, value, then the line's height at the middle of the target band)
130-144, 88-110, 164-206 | -4.0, 0.758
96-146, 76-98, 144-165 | 7.0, 0.827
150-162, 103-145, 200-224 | -2.2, 0.838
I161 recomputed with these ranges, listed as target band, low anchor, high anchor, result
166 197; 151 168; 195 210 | -0.031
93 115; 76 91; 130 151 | 0.339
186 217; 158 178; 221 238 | 0.031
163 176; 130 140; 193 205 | -0.069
